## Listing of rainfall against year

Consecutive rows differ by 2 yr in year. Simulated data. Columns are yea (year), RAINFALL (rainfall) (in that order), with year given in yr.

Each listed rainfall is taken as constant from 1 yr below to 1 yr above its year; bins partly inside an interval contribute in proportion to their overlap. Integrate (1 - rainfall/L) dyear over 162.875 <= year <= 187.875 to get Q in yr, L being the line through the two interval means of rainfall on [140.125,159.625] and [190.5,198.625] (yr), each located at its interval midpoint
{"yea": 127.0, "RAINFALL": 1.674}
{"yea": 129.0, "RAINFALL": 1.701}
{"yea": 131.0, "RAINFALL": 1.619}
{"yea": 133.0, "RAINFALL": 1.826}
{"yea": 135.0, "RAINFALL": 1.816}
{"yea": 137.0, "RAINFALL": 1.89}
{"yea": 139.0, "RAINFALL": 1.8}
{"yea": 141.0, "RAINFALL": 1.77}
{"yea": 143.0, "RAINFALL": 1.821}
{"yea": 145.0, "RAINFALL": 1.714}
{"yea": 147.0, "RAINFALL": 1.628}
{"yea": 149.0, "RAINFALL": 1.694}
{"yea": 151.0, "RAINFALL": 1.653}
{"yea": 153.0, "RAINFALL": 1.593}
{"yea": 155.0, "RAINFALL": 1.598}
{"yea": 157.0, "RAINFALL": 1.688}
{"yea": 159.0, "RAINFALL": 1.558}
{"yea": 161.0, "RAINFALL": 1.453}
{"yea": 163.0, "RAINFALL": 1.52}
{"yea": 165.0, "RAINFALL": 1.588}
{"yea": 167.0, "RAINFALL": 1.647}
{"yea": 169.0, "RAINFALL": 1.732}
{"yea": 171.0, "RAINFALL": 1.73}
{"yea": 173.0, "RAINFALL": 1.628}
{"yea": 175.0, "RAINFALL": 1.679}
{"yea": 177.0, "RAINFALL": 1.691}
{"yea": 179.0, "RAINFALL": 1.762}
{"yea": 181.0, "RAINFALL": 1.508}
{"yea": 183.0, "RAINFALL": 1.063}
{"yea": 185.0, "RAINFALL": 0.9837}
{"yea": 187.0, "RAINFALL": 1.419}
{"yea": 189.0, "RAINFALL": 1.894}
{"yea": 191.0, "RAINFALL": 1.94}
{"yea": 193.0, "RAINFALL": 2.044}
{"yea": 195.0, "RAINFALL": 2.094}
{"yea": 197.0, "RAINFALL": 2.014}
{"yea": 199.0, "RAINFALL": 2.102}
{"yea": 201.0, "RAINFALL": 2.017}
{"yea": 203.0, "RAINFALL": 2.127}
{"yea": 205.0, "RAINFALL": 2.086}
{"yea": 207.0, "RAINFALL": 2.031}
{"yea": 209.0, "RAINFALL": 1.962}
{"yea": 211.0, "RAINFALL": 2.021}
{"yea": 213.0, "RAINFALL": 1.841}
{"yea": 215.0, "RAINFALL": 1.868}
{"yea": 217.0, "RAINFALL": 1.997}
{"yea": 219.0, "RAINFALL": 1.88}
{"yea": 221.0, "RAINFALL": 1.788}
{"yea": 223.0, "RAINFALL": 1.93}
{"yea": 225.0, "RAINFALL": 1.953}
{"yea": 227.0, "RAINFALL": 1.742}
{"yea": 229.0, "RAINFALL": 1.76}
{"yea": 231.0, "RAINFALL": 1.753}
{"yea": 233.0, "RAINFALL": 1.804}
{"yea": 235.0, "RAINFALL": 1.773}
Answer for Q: 4.5 yr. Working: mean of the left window 1.67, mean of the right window 2.03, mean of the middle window 1.54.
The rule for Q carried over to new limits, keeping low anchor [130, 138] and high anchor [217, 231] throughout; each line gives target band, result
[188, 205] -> -1.9 yr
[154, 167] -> 1.7 yr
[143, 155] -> 0.9 yr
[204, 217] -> -0.9 yr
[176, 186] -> 2.3 yr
